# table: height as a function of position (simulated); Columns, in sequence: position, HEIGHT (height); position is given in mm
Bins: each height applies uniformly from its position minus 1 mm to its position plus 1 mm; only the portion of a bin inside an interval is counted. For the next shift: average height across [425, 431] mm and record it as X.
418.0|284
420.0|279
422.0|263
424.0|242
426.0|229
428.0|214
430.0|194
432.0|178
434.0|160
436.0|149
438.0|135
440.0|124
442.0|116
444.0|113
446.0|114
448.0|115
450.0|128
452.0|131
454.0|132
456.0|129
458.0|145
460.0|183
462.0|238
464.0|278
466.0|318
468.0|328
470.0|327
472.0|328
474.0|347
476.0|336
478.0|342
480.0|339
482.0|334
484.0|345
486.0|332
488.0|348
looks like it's 212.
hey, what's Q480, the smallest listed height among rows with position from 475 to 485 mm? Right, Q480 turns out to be 334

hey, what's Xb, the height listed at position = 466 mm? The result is 318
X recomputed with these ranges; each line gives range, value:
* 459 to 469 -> 269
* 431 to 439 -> 156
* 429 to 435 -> 177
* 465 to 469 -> 323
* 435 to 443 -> 131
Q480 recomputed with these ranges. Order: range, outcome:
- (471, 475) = 328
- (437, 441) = 124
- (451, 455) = 131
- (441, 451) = 113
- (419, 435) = 160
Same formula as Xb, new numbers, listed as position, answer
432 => 178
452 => 131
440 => 124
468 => 328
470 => 327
